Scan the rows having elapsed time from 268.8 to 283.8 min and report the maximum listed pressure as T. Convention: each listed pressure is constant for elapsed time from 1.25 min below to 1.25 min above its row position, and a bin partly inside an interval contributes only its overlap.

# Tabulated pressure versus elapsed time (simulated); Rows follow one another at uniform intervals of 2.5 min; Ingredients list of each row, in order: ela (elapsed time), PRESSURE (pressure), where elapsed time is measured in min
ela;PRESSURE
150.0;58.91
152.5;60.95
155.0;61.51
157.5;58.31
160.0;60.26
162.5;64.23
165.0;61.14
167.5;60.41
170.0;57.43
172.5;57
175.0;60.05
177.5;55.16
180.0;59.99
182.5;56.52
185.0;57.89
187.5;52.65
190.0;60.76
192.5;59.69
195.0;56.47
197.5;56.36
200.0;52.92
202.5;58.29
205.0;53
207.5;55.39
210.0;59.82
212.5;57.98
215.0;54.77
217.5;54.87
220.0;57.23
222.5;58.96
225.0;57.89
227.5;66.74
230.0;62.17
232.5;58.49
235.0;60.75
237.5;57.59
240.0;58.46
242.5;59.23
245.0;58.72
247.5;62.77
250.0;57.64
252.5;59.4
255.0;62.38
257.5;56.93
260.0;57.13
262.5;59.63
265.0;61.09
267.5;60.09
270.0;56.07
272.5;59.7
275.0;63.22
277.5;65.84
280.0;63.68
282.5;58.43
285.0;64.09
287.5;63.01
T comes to 65.84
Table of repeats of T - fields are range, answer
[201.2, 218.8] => 59.82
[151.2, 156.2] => 61.51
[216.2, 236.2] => 66.74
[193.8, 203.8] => 58.29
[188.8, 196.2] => 60.76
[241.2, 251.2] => 62.77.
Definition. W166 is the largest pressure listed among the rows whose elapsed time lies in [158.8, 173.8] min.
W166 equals 64.23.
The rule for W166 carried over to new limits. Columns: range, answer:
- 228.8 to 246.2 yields 62.17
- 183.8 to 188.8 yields 57.89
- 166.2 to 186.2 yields 60.41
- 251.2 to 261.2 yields 62.38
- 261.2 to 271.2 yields 61.09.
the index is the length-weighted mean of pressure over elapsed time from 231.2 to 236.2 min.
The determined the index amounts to 59.6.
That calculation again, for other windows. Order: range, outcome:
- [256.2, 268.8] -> 59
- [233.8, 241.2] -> 58.9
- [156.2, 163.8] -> 60.9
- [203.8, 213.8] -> 56.6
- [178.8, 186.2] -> 58.1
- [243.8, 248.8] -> 60.7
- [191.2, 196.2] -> 58.1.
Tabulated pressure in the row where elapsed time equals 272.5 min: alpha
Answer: 59.7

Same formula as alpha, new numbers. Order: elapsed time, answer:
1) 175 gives 60.05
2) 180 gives 59.99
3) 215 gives 54.77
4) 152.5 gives 60.95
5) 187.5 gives 52.65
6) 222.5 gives 58.96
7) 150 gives 58.91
